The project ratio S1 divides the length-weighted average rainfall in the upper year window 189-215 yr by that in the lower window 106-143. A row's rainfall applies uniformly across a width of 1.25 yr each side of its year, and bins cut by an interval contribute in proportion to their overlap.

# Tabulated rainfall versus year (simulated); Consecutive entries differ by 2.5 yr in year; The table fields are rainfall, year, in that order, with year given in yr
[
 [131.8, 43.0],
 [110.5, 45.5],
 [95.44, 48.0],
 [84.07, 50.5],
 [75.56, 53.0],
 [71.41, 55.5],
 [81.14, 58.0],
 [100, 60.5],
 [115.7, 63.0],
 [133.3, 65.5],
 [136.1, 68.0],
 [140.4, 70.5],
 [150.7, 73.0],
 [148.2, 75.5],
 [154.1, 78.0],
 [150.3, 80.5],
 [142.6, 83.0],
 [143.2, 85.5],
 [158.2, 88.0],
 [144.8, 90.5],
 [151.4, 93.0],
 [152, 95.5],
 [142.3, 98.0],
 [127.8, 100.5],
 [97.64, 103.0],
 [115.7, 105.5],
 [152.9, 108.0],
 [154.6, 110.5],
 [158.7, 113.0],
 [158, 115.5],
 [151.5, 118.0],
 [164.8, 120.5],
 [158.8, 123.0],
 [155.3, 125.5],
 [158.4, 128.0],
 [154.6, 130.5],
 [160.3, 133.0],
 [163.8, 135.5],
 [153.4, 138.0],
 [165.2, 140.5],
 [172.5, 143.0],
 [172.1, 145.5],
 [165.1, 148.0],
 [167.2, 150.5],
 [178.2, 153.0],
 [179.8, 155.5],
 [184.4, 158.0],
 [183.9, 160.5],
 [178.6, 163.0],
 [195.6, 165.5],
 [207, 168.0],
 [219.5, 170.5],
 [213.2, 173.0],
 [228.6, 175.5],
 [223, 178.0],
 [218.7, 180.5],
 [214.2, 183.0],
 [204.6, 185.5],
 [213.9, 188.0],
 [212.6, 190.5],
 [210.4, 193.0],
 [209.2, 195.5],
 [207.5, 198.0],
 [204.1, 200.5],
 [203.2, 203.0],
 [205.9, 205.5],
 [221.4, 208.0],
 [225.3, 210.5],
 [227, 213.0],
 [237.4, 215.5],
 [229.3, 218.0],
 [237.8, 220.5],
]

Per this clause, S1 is 1.35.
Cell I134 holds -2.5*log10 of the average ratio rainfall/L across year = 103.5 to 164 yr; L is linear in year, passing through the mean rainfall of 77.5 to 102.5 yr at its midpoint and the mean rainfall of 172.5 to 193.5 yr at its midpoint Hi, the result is 0.10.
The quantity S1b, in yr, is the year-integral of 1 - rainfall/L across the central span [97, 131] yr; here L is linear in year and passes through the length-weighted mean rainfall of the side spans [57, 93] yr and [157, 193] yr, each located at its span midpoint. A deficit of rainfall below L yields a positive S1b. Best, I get 3.74 yr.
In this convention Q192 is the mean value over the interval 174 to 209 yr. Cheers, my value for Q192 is 213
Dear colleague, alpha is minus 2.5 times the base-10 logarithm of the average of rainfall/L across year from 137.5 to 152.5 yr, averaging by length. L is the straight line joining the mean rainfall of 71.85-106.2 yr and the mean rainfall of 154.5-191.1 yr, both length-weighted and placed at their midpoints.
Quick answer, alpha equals 0.105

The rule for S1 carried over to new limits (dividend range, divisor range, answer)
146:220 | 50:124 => 1.53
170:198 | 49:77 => 1.91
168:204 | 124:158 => 1.28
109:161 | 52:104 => 1.27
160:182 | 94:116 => 1.49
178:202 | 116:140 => 1.34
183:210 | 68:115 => 1.46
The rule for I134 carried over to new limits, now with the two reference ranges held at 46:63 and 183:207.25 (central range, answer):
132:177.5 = -0.05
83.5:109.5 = -0.13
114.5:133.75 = -0.07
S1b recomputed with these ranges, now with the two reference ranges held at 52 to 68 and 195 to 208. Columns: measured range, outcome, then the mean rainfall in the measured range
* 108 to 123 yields -1.6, 157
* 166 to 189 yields -3.2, 215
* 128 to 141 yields -0.2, 159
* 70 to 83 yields -4.2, 149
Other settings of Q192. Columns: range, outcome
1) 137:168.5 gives 177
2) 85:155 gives 154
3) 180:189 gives 212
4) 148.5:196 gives 202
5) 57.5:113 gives 137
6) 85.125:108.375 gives 138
